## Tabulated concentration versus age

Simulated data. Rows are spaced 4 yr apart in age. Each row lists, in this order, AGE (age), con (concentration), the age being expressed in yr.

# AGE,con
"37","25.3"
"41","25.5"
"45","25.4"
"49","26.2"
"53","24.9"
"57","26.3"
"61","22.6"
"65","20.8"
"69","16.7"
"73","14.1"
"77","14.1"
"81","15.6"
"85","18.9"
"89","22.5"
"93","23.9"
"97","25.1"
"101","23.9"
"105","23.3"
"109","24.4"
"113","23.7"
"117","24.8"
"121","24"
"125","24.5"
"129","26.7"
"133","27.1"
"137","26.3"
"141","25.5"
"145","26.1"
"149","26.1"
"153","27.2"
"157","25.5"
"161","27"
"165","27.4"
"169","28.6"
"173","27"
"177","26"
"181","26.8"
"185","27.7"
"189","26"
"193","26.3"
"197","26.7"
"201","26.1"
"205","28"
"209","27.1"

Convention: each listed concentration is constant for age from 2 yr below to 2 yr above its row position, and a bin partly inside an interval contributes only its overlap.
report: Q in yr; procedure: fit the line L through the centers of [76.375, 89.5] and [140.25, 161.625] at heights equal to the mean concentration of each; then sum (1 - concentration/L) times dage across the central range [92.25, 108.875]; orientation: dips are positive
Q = -3.58 yr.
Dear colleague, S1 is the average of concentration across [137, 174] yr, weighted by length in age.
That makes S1 26.7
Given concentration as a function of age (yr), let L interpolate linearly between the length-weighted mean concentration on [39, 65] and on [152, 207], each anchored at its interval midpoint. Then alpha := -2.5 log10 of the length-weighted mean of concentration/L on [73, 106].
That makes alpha 0.239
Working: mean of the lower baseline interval 24.8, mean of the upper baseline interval 26.9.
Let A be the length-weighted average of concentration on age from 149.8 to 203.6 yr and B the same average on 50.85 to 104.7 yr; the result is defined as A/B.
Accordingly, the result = 1.3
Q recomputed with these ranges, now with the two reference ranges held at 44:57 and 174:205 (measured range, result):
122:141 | 0.2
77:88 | 3.7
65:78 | 5.0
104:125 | 1.6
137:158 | 0.2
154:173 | -0.5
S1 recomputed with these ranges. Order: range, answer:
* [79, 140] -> 23.7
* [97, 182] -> 25.8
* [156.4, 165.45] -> 26.7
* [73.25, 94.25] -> 18.4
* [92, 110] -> 24.1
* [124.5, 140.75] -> 26.2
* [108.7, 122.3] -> 24.2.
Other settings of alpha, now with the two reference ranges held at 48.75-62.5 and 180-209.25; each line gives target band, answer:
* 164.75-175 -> -0.05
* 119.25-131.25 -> 0.03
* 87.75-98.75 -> 0.07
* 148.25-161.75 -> -0.01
